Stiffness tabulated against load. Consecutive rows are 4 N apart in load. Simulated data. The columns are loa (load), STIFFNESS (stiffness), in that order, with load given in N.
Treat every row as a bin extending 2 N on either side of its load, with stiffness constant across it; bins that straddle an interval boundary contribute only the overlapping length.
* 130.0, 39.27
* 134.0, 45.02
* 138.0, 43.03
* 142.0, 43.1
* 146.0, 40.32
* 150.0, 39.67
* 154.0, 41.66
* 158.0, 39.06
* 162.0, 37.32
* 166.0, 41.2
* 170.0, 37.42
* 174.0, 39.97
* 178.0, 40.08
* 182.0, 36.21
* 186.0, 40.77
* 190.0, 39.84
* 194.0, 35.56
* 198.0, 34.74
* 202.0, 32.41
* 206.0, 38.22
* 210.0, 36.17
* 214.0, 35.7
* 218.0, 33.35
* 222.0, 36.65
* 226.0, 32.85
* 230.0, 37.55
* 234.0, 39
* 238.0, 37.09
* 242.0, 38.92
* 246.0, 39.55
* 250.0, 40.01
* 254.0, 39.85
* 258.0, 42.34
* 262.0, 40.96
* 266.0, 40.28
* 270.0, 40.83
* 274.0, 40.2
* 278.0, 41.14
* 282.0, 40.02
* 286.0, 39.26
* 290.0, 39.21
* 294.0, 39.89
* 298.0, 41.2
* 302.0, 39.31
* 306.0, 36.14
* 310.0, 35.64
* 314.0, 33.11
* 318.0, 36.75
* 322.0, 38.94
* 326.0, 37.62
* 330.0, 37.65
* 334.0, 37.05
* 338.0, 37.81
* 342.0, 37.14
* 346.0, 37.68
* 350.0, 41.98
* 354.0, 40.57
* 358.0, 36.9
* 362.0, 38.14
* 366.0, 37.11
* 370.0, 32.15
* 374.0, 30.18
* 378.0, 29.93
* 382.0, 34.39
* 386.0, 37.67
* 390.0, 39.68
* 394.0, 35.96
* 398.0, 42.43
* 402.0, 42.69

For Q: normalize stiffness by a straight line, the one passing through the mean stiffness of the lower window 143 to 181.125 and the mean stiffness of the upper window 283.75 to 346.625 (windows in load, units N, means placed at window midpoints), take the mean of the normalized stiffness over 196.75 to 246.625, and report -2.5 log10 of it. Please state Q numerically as 0.076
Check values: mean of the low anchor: 39.6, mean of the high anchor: 37.8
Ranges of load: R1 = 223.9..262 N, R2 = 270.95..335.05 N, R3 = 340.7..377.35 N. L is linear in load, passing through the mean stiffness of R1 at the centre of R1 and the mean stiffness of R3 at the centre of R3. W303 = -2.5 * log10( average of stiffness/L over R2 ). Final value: -0.02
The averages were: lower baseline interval 38.7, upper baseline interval 36.6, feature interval 38.4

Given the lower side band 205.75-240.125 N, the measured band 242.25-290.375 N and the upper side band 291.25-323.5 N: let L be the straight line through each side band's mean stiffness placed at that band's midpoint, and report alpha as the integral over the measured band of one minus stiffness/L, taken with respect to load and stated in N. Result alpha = -4.4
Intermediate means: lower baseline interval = 36.2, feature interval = 40.3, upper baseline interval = 37.6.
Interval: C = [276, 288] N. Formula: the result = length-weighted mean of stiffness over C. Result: 40.1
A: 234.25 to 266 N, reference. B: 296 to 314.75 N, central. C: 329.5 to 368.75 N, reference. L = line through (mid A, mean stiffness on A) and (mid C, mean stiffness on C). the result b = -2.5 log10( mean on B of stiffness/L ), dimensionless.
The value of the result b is 0.04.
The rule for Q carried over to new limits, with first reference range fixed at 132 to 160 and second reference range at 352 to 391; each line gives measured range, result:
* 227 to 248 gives 0.029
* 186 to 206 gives 0.111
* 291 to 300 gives -0.077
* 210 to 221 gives 0.139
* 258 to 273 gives -0.066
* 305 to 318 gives 0.062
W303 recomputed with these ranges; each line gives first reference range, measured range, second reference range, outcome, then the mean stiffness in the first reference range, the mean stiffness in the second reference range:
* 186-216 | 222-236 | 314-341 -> 0.00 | 36.4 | 37.3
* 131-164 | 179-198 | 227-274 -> 0.07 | 41.1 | 39.5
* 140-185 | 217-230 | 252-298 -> 0.15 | 39.7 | 40.4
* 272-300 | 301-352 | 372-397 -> 0.02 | 40.1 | 34.9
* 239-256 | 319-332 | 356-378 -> -0.05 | 39.4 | 34.4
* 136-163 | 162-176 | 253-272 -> 0.04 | 40.7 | 40.9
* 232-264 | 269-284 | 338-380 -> -0.05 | 39.7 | 36.3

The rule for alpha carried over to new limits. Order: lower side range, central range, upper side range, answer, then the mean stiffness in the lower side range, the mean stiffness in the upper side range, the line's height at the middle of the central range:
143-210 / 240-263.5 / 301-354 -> -1.4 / 38.4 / 37.5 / 38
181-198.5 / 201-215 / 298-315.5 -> 0.6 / 37.7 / 36.7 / 37.6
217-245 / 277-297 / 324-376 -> -1.6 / 36.7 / 37.1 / 36.9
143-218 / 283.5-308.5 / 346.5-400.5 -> -1.2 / 38.1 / 36.8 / 37.3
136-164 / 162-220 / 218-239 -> 1.7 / 40.6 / 36.3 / 38.3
